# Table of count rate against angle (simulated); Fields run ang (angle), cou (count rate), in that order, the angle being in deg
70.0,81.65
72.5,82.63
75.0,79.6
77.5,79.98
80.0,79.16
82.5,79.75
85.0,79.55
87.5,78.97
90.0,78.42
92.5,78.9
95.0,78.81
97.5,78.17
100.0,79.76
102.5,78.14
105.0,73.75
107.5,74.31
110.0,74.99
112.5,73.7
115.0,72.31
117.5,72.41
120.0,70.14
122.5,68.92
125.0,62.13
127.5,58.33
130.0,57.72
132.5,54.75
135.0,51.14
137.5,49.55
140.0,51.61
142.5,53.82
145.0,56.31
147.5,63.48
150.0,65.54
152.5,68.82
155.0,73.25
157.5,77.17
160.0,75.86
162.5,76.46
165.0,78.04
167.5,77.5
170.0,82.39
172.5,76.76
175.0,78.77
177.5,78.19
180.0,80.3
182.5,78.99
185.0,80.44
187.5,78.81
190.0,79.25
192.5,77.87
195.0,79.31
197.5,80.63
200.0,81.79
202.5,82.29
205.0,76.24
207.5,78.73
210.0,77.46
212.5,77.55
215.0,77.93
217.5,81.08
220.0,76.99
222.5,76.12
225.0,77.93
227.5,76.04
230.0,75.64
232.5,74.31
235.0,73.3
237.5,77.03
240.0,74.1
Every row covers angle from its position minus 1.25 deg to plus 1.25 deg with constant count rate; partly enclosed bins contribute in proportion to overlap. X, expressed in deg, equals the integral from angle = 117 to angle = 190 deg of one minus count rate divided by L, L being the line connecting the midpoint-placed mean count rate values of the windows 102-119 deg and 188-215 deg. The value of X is 7.1 deg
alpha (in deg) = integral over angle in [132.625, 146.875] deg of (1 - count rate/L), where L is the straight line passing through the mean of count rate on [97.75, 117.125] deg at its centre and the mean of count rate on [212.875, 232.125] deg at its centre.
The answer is 4.3 deg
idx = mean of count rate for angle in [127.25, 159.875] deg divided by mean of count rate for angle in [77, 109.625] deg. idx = 0.78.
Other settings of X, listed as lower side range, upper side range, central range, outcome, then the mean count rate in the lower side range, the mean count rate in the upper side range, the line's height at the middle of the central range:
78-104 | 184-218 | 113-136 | 4.5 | 78.9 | 79.2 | 79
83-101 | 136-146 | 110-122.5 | -1.2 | 79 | 52.7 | 66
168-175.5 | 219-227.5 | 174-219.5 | -0.6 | 79.2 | 76.9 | 78.1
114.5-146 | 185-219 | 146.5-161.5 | -1.1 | 59.7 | 79.2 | 66.1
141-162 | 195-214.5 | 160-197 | -2.9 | 66.9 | 79.2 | 73.2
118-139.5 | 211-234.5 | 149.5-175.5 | -4.0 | 59.3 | 76.9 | 65.6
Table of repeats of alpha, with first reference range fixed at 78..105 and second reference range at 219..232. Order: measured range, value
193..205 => -0.5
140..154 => 3.0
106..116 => 0.6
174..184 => -0.2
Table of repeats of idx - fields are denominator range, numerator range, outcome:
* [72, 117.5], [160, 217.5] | 1.02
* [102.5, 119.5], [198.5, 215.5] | 1.07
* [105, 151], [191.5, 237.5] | 1.23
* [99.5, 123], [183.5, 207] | 1.08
